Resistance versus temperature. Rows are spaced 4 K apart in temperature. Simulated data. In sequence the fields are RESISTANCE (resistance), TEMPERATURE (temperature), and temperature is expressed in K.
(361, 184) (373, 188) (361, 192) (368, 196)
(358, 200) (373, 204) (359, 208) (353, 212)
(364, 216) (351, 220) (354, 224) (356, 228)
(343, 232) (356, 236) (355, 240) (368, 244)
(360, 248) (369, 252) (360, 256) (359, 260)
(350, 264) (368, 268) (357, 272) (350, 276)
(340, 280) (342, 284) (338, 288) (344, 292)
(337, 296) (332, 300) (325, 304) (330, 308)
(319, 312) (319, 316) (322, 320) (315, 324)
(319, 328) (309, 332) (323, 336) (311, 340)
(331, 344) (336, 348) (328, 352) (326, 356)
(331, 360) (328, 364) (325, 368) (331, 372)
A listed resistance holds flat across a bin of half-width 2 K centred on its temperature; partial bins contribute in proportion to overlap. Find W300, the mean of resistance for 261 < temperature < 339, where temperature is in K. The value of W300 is 334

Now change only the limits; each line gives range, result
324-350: 321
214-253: 357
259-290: 350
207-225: 356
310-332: 318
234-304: 351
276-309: 337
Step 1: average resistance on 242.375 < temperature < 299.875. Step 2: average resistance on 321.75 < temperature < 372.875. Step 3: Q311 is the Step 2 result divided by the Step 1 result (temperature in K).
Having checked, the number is 0.9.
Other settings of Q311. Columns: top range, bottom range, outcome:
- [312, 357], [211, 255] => 0.90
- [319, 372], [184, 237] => 0.90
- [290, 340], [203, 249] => 0.91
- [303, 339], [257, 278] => 0.90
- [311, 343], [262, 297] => 0.91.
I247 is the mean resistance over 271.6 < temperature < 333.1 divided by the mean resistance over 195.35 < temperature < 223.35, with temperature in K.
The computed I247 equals 0.92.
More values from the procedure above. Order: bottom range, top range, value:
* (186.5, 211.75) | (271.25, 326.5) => 0.91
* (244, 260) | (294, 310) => 0.91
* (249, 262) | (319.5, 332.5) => 0.87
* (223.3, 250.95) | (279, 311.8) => 0.94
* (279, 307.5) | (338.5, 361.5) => 0.97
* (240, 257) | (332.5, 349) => 0.89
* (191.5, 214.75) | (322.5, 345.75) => 0.88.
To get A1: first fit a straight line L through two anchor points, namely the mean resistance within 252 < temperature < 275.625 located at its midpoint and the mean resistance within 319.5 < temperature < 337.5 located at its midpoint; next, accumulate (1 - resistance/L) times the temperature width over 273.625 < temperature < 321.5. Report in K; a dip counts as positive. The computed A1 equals 0.5 K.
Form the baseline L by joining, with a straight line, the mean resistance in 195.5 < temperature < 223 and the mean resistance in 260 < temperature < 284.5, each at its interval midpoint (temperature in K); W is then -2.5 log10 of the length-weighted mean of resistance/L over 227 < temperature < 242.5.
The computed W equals 0.01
